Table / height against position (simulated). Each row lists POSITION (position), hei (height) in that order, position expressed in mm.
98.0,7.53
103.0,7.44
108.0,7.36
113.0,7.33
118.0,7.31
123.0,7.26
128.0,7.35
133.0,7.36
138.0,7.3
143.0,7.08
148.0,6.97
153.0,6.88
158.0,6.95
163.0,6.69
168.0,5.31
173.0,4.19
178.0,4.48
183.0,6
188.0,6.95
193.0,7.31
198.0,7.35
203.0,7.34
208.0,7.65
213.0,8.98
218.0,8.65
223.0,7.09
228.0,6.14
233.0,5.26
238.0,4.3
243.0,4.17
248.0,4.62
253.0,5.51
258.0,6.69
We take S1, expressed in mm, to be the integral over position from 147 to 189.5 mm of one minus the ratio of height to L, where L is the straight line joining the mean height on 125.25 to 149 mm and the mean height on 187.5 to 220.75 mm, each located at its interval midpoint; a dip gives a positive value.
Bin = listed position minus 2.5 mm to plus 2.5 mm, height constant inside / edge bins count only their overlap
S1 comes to 8.4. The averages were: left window 7.23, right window 7.79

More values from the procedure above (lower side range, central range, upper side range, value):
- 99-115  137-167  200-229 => 2.6 mm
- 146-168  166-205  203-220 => 7.5 mm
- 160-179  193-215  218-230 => -4.6 mm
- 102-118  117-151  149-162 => -0.5 mm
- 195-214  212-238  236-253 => -2.8 mm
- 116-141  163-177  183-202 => 4.1 mm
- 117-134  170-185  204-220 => 5.8 mm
